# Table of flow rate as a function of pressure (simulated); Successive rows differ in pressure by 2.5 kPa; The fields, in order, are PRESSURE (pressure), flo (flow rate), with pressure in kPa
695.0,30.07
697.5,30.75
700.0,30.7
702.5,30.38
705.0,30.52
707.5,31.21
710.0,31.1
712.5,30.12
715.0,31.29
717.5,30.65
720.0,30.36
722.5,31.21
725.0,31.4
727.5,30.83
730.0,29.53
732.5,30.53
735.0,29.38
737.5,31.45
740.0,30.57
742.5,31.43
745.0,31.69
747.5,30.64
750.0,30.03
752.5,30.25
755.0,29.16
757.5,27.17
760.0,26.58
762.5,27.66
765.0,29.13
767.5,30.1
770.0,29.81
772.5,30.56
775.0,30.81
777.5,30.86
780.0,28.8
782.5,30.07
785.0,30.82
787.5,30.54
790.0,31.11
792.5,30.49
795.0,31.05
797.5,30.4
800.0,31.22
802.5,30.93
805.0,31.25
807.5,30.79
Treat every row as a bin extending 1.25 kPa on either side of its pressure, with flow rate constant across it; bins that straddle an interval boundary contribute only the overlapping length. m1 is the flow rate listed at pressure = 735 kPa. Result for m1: 29.38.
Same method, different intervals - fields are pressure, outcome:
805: 31.25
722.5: 31.21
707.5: 31.21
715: 31.29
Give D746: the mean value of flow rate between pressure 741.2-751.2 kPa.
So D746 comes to 31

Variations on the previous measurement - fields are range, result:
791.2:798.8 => 30.7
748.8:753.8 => 30.1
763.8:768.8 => 29.6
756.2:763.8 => 27.2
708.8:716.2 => 30.8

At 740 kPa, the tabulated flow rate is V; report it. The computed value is 30.57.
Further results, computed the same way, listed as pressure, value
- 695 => 30.07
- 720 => 30.36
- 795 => 31.05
